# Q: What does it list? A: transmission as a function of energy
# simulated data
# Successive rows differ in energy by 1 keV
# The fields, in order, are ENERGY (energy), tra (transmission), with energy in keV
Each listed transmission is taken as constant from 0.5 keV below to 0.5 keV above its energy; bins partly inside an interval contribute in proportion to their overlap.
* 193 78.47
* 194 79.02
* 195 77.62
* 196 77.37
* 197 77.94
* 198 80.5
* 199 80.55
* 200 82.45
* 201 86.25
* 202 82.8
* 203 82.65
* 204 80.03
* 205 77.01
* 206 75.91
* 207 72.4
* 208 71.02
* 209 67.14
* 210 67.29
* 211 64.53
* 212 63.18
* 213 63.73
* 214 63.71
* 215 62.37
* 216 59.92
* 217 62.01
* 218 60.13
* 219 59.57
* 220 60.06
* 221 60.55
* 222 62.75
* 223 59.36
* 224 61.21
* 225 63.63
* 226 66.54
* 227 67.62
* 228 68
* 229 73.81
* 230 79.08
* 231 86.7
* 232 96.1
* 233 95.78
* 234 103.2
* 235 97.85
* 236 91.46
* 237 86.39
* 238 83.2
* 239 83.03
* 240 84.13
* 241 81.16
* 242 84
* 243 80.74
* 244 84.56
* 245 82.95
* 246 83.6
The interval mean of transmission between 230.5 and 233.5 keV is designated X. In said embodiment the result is 92.9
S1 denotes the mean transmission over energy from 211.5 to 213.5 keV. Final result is 63.5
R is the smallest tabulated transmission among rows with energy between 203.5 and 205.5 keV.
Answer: 77.01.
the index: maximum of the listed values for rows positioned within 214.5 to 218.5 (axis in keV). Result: 62.37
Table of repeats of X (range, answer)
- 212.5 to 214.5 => 63.7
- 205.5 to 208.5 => 73.1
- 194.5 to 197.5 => 77.6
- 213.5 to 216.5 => 62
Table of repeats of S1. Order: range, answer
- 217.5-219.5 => 59.9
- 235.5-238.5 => 87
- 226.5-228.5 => 67.8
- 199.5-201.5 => 84.3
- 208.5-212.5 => 65.5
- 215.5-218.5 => 60.7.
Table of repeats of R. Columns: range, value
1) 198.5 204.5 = 80.03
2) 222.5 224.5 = 59.36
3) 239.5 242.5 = 81.16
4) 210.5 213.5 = 63.18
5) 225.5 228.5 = 66.54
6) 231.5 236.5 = 91.46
